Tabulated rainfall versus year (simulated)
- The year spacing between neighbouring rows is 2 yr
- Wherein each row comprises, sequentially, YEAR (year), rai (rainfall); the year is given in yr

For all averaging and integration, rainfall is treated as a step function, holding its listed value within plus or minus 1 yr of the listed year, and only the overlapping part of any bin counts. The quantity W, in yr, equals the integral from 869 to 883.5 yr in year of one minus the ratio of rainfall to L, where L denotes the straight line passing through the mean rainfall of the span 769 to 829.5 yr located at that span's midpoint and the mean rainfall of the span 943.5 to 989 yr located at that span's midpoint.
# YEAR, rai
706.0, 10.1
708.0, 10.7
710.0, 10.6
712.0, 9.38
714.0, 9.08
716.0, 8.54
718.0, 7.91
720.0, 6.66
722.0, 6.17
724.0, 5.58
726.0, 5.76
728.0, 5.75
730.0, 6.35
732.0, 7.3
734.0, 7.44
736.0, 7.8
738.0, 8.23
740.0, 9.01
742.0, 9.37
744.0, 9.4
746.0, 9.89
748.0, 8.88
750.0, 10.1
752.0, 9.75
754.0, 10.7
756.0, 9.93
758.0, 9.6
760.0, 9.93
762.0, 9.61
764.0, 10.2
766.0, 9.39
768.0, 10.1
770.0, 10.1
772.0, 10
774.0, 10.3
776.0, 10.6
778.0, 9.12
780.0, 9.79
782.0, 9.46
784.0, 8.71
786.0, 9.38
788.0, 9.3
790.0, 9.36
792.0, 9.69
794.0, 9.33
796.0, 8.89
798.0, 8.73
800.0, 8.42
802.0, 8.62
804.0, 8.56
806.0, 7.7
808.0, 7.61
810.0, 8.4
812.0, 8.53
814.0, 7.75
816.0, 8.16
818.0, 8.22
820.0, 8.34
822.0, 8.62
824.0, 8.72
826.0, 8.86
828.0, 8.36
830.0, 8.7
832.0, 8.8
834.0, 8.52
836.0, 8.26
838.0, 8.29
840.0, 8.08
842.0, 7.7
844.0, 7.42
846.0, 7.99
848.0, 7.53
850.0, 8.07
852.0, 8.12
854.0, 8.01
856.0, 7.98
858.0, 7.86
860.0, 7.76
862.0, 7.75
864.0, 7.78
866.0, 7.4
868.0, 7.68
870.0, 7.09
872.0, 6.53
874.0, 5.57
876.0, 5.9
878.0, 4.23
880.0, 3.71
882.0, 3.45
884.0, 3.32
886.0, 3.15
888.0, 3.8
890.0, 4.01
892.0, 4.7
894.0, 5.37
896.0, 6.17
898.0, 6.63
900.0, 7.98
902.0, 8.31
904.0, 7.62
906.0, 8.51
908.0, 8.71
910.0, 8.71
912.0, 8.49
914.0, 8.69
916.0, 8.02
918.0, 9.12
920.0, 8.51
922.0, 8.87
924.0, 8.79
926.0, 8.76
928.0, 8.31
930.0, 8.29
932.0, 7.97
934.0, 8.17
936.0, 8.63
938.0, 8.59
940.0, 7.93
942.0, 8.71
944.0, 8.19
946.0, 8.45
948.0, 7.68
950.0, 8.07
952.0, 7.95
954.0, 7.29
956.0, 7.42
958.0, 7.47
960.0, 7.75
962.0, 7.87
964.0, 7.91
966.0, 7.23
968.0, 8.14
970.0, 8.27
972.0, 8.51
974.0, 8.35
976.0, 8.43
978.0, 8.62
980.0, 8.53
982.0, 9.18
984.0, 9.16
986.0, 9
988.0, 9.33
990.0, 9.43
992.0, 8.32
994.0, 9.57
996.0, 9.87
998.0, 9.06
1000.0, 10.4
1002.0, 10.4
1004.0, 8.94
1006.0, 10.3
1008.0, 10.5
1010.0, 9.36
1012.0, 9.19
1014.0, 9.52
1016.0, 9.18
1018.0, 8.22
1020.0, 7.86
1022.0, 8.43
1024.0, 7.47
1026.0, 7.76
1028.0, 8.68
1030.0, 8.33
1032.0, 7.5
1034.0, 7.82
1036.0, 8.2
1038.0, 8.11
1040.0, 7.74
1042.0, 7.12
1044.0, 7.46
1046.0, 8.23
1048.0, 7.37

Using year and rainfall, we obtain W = 5.8 yr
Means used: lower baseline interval 8.92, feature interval 5.15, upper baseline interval 8.21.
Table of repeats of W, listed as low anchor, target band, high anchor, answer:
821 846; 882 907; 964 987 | 8.0 yr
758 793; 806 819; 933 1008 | 1.9 yr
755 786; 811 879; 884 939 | 6.2 yr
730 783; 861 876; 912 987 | 3.0 yr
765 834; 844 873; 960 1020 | 4.1 yr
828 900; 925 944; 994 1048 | -1.9 yr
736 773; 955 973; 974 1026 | 2.6 yr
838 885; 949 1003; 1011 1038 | -4.7 yr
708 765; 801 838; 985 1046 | 1.1 yr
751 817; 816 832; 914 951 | 0.9 yr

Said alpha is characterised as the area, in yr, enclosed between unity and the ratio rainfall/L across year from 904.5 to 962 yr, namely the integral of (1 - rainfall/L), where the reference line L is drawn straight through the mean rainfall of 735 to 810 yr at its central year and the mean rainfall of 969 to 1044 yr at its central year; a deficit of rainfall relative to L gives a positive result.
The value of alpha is 4.3 yr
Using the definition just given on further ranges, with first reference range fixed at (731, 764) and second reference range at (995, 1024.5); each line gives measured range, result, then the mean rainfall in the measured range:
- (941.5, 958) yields 2.40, 7.92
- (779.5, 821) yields 2.37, 8.7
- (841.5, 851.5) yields 1.60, 7.76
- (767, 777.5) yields -1.08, 10.2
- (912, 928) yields 1.06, 8.64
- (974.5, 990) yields 0.60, 8.91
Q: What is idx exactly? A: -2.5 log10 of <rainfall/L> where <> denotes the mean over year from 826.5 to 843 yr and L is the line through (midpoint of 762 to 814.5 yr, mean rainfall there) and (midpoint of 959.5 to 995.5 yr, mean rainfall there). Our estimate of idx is 0.08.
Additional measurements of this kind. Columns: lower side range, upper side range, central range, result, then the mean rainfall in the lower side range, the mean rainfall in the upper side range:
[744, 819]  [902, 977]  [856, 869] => 0.13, 9.27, 8.23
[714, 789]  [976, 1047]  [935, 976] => 0.10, 8.82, 8.76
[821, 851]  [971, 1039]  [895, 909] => 0.11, 8.26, 8.87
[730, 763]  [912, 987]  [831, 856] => 0.08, 9.1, 8.3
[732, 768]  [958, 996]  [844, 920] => 0.28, 9.33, 8.54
